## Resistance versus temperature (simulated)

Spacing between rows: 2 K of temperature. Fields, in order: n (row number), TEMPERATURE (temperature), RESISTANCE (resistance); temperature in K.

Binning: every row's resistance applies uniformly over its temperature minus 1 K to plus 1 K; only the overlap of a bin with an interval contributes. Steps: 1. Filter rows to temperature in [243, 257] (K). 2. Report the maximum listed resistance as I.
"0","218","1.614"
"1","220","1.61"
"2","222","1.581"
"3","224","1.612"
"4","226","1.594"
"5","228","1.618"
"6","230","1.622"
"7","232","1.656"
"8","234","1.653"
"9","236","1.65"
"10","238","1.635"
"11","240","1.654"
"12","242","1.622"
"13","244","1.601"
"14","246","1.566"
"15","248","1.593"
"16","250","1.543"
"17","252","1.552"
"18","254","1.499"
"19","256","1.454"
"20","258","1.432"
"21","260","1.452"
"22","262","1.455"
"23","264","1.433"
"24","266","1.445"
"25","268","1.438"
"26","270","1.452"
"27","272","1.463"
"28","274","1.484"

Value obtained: 1.601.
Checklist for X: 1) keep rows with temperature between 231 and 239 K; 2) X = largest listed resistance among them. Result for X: 1.656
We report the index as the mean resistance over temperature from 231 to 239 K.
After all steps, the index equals 1.65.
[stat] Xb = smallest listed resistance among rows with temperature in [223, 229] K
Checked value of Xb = 1.594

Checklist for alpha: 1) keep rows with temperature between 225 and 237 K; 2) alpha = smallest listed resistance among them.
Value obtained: 1.594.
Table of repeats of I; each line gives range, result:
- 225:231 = 1.622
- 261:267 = 1.455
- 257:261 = 1.452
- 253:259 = 1.499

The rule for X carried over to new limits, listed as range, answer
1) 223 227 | 1.612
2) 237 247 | 1.654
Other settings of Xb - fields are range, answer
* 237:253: 1.543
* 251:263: 1.432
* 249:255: 1.499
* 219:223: 1.581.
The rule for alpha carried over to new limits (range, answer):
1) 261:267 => 1.433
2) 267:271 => 1.438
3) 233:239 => 1.635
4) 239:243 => 1.622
